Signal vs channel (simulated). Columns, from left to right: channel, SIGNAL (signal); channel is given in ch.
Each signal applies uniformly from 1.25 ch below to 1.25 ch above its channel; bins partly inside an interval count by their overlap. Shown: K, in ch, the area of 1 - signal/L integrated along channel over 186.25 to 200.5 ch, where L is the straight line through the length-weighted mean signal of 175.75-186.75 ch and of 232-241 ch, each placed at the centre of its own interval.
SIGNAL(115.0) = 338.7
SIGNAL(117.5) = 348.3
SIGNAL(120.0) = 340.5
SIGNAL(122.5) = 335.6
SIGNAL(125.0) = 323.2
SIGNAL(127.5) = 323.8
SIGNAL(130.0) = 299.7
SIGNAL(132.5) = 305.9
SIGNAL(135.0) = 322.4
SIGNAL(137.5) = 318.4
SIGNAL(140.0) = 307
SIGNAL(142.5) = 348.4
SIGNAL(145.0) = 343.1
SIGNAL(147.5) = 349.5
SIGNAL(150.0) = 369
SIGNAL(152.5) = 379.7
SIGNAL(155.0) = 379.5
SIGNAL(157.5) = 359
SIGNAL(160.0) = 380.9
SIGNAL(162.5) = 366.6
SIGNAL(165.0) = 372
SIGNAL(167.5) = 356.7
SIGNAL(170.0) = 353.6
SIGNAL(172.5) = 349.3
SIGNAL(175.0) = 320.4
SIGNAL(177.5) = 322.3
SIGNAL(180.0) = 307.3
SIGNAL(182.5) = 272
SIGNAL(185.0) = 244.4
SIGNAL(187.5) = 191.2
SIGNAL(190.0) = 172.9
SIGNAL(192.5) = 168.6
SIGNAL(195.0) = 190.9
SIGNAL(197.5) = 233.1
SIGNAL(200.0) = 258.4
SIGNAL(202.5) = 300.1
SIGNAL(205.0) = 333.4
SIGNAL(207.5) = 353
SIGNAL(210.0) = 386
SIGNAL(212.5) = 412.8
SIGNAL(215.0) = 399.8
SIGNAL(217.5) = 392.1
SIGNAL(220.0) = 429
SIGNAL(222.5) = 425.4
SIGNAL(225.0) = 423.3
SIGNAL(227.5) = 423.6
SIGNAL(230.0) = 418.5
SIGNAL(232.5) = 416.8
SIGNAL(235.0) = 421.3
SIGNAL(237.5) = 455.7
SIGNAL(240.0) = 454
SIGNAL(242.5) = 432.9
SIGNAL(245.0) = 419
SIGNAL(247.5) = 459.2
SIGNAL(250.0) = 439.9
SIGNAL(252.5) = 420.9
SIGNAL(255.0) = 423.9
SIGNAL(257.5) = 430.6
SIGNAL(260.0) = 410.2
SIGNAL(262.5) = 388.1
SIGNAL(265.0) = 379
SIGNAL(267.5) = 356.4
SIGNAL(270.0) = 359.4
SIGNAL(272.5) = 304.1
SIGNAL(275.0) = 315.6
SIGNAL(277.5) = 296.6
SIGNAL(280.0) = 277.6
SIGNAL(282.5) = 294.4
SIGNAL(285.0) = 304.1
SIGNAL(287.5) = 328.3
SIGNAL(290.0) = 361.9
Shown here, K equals 5.3 ch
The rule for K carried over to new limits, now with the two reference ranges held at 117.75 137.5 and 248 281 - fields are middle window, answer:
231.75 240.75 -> -1.9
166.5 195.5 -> 5.9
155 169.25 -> -1.4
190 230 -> 1.6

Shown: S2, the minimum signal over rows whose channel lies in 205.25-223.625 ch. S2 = 353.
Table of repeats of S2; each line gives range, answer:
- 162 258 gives 168.6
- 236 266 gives 379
